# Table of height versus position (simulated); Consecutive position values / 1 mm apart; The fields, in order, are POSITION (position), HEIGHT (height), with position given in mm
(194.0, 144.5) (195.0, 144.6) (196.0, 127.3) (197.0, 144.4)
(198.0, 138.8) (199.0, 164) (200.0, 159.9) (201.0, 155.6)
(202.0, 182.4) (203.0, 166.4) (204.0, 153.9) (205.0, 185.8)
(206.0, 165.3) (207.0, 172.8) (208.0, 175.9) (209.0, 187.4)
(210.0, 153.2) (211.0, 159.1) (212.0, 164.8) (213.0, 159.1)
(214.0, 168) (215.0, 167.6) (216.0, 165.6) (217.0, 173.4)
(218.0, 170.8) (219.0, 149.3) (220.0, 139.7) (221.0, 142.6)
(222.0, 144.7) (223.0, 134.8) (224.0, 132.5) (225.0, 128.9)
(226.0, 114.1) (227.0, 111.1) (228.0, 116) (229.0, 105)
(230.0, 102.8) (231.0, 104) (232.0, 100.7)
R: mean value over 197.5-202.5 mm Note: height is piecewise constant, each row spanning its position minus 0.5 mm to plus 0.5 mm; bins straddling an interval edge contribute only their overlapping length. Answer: 160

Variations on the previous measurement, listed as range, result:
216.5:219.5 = 164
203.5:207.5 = 169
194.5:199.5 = 144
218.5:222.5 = 144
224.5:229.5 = 115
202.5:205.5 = 169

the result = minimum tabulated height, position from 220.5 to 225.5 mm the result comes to 128.9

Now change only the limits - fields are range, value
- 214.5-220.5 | 139.7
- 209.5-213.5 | 153.2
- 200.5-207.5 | 153.9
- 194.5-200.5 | 127.3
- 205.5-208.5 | 165.3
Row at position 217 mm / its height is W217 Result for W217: 173.4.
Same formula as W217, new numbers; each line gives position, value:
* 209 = 187.4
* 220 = 139.7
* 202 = 182.4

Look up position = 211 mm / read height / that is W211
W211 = 159.1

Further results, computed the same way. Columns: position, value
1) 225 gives 128.9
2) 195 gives 144.6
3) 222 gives 144.7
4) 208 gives 175.9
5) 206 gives 165.3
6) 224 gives 132.5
